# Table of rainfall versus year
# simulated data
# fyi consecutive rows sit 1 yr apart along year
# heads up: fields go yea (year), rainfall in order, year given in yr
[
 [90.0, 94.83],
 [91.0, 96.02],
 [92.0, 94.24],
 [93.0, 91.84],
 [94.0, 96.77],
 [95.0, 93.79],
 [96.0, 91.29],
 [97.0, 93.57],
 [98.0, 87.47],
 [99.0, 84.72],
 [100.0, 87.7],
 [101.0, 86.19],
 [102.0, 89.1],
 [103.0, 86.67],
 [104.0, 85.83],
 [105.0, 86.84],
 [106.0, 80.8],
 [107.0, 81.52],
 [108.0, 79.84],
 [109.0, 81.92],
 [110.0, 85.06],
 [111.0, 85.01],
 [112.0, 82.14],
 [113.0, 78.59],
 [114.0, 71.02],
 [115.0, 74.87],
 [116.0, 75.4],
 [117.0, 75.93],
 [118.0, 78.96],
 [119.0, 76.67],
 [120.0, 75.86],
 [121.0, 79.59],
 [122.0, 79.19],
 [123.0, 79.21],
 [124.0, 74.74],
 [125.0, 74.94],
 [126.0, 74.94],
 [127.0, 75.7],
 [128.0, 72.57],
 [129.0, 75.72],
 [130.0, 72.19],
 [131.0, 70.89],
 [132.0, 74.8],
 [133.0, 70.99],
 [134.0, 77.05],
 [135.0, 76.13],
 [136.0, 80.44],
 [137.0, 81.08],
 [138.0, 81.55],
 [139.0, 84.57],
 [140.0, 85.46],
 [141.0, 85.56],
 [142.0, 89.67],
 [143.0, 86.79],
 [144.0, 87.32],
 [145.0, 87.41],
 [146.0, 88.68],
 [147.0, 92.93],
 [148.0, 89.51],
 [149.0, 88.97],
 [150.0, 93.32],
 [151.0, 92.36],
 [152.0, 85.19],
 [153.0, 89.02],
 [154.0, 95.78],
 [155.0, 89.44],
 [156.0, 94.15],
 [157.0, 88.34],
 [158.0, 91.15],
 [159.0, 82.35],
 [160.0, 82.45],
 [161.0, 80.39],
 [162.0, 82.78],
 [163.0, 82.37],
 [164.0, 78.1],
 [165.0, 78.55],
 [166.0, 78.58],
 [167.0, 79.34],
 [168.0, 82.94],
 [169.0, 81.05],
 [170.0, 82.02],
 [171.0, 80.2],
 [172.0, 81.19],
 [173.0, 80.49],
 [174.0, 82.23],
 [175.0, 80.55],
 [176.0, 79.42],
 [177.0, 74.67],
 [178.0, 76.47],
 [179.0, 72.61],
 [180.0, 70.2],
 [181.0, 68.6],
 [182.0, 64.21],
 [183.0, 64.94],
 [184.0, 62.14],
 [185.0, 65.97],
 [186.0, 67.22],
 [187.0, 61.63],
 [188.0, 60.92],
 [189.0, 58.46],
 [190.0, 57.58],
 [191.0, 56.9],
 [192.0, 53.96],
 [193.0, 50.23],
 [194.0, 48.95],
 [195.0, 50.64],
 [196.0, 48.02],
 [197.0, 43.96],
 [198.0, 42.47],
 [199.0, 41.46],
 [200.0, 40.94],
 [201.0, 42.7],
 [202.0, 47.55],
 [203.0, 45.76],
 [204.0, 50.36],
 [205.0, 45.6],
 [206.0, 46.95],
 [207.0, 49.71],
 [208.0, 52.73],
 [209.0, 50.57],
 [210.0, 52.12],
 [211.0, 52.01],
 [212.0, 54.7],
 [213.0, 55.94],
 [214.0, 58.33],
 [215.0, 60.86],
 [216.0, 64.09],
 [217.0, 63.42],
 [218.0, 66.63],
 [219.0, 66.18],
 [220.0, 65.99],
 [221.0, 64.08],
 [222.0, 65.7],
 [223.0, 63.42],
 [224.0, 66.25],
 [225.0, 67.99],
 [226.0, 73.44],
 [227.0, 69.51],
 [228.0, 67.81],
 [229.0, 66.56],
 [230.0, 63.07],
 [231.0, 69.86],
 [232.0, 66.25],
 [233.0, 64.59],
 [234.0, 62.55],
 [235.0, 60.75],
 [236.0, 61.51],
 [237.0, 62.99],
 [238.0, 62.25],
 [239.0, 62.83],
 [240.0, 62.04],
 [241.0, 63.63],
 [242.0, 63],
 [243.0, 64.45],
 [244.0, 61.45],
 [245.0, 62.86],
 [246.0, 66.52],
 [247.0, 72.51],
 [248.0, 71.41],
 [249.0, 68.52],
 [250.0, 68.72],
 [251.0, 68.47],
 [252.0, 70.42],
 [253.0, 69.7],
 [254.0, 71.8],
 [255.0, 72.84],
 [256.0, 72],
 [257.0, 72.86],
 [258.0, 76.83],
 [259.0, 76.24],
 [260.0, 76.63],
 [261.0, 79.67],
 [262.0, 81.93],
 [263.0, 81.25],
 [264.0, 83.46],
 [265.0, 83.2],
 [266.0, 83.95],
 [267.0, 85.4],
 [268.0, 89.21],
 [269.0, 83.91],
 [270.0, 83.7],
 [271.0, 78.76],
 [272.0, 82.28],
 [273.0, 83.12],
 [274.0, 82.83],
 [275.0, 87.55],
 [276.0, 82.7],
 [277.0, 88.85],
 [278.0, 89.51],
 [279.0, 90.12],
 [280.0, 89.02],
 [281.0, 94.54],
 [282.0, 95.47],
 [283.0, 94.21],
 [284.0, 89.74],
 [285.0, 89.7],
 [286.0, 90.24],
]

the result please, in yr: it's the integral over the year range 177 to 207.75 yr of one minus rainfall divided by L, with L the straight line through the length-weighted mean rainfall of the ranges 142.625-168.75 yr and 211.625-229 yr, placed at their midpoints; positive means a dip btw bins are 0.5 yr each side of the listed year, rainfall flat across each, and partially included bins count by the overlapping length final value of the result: 7.8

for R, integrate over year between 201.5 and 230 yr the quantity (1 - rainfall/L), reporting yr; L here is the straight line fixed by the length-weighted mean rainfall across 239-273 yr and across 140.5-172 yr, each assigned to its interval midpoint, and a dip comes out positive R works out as 7.1 yr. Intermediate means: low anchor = 85.9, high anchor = 74.2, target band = 59.2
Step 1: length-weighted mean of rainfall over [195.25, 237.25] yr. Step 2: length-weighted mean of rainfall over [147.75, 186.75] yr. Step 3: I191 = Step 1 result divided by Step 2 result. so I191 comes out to 0.72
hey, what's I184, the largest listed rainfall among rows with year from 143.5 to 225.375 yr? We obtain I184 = 95.78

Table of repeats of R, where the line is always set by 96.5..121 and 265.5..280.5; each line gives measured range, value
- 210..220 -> 2.86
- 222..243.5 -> 4.98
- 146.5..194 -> 3.60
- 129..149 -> 0.11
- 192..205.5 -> 6.04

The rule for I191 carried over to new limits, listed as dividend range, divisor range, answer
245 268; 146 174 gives 0.88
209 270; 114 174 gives 0.84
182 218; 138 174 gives 0.63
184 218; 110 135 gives 0.70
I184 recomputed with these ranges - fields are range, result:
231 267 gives 85.4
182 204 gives 67.22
